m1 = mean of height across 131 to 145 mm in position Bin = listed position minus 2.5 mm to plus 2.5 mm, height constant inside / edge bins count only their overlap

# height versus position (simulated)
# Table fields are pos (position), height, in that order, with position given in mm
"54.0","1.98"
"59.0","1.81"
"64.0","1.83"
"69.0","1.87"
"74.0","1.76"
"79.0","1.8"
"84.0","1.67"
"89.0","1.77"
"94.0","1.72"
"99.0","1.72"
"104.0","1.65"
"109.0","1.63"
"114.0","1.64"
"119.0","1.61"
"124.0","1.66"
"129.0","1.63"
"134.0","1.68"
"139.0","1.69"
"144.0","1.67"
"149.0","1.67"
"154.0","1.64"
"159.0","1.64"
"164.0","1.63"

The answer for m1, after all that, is 1.68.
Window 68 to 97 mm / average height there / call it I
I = 1.76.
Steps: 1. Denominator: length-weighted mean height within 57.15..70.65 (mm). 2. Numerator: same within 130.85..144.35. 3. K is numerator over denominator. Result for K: 0.91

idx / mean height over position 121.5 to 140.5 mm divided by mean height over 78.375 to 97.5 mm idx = 0.96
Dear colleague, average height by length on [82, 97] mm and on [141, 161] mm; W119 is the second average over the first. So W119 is 0.96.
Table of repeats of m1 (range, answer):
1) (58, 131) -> 1.72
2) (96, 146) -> 1.66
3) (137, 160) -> 1.66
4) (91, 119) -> 1.67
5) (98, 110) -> 1.66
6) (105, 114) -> 1.64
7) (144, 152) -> 1.67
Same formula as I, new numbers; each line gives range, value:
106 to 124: 1.63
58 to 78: 1.82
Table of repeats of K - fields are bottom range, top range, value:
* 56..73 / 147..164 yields 0.90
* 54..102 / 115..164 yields 0.93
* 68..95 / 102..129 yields 0.93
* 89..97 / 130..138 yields 0.96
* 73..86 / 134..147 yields 0.96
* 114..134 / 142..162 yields 1.01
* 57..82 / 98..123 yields 0.91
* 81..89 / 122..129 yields 0.96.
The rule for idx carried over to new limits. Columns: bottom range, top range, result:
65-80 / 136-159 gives 0.92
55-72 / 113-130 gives 0.89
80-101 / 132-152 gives 0.97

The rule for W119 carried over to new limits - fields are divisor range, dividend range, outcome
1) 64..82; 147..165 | 0.91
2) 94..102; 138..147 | 0.98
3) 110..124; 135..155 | 1.02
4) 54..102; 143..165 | 0.93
